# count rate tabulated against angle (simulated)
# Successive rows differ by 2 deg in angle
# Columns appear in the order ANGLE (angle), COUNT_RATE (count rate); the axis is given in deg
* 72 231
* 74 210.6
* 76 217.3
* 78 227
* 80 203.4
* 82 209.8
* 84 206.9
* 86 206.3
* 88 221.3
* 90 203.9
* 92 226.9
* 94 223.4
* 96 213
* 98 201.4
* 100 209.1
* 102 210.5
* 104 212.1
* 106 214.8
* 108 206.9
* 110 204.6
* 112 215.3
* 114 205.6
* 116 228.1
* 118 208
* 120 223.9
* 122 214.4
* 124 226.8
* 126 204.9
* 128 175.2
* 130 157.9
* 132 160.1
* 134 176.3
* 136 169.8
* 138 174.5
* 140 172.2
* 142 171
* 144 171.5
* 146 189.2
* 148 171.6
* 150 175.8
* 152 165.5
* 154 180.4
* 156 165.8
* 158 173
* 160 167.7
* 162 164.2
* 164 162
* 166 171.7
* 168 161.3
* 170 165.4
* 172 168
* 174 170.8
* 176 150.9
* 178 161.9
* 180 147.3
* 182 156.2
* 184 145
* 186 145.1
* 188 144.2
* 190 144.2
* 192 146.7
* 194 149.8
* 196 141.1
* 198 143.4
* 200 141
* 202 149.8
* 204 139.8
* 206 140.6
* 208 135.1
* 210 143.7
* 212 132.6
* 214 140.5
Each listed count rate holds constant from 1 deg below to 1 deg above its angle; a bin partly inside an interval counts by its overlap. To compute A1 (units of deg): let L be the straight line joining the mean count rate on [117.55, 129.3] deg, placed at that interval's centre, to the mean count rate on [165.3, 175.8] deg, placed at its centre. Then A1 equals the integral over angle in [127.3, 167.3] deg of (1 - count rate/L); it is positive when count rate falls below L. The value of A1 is 3.3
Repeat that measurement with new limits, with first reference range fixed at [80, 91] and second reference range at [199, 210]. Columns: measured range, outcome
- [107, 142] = -1.4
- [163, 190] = 0.1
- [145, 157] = -0.2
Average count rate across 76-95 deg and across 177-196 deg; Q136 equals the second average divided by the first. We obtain 0.7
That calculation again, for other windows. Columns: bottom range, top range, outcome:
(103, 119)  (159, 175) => 0.79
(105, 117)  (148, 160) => 0.81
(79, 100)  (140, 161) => 0.82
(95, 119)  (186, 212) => 0.68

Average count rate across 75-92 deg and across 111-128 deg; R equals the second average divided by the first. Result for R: 1.00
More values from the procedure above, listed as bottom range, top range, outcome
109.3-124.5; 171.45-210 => 0.69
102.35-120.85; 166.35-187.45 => 0.74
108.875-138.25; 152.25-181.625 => 0.84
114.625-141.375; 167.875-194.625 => 0.80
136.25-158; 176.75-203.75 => 0.85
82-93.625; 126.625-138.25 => 0.80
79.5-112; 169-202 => 0.72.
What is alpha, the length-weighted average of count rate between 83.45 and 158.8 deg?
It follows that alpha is 196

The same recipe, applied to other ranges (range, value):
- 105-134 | 202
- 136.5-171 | 171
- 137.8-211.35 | 158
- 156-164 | 167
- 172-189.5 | 153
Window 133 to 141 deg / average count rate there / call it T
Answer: 173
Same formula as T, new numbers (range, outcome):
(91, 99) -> 216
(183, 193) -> 145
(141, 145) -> 171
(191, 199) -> 145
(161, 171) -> 165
